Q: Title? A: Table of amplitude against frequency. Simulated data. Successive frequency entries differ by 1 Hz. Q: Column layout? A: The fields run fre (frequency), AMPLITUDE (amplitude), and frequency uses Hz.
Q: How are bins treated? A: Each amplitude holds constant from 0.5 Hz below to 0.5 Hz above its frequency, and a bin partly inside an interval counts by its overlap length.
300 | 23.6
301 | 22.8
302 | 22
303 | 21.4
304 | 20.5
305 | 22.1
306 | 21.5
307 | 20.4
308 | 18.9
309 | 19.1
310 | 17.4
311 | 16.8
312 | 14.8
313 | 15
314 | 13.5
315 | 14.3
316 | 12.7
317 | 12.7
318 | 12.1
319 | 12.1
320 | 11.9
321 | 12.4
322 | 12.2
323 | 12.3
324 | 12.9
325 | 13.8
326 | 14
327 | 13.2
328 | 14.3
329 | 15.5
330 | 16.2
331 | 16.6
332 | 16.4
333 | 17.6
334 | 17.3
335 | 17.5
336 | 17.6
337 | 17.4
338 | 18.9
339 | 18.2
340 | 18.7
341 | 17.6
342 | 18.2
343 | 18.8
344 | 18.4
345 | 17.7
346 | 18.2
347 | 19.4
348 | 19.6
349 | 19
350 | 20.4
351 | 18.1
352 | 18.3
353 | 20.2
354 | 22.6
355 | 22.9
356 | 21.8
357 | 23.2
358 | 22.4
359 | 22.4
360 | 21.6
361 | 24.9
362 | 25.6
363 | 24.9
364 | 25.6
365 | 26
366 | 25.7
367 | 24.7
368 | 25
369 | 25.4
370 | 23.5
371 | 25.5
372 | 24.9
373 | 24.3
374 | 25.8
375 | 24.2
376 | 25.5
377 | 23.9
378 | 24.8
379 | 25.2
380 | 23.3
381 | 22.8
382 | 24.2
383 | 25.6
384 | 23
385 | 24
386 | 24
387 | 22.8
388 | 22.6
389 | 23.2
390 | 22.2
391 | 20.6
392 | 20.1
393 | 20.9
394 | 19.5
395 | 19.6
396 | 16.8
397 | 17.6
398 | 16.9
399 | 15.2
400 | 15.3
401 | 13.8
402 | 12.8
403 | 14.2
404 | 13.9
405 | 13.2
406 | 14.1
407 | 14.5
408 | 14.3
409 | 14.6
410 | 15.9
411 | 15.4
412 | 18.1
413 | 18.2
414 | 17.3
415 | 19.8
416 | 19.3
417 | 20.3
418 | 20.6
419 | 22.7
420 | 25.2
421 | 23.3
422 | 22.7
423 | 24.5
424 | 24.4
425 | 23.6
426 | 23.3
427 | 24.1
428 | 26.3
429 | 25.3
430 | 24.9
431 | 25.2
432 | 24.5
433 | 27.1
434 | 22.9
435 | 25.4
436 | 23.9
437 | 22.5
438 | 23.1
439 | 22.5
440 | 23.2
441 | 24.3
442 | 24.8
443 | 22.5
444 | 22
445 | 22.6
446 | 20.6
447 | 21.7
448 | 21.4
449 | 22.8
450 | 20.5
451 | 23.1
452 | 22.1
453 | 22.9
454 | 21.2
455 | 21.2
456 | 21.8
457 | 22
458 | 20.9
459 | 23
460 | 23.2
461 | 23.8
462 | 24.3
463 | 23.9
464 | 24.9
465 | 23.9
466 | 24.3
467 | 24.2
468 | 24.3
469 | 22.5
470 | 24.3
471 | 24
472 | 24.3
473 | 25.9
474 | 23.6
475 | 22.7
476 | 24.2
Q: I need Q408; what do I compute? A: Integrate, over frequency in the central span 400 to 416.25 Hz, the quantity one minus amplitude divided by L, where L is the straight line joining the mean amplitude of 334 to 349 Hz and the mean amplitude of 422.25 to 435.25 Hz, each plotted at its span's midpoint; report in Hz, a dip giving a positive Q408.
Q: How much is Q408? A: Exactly 5.4 Hz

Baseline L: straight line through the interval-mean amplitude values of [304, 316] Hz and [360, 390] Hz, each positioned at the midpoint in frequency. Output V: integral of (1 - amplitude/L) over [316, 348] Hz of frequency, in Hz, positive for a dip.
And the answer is 6.7 Hz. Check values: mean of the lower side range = 17.5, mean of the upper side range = 24.4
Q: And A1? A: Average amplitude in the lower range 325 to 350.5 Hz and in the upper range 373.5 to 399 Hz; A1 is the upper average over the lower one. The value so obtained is 1.28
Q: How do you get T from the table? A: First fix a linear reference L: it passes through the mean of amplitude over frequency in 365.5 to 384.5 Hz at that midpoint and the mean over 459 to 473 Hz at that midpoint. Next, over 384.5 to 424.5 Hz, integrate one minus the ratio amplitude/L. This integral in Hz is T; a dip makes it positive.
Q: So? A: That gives 9.1 Hz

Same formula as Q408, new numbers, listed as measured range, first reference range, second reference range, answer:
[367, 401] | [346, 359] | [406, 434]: -2.26 Hz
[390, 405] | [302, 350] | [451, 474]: 2.32 Hz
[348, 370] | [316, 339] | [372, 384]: -2.06 Hz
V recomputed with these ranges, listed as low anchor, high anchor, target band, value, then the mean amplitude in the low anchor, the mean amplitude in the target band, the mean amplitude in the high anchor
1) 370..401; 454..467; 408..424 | 1.9 Hz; 22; 19.8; 23.1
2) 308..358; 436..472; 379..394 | -2.5 Hz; 16.8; 22.8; 22.9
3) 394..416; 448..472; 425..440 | -3.7 Hz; 16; 24.3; 23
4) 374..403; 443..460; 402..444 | 1.0 Hz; 21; 21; 21.9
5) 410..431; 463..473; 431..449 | -0.4 Hz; 21.9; 23.3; 24.2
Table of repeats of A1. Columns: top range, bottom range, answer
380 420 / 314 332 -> 1.39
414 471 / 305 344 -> 1.45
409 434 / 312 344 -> 1.44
